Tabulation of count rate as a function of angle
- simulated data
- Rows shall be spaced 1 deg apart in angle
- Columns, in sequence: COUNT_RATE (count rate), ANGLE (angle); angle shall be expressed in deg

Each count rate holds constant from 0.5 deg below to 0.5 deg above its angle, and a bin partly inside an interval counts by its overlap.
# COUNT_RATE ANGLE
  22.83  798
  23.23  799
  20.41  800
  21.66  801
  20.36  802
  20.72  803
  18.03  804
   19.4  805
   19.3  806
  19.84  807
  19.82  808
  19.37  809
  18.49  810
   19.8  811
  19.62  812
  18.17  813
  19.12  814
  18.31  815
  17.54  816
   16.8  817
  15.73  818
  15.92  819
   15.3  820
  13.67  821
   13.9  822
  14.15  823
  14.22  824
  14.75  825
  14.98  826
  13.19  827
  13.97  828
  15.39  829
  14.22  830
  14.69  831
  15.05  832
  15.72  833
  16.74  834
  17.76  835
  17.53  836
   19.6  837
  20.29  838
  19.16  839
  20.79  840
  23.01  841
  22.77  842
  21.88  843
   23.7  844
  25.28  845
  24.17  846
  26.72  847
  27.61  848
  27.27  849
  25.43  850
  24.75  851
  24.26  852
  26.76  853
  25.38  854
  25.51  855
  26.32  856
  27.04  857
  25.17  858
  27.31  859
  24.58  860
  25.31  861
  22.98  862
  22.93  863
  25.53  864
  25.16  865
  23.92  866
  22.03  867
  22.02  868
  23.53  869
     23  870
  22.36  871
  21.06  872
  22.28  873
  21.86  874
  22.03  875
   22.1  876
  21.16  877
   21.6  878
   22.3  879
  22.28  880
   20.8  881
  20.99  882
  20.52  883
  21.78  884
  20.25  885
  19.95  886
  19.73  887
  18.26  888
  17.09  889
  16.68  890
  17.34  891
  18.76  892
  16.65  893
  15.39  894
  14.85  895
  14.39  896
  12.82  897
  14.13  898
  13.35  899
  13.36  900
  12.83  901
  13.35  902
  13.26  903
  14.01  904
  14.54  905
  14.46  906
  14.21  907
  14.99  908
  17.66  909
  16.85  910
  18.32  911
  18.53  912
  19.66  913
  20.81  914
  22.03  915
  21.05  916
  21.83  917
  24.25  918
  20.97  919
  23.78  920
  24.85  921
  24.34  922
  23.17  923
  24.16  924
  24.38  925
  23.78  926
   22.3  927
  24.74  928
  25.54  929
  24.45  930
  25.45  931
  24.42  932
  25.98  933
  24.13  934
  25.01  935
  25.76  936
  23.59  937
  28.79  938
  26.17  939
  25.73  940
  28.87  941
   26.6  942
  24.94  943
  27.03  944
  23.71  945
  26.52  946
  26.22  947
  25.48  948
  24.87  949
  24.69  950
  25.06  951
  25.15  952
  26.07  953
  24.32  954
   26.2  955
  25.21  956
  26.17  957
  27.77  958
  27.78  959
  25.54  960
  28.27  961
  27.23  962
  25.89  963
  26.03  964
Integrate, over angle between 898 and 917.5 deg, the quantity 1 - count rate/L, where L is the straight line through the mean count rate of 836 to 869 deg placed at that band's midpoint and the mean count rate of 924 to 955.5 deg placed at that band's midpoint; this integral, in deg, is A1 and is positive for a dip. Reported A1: 6.6 deg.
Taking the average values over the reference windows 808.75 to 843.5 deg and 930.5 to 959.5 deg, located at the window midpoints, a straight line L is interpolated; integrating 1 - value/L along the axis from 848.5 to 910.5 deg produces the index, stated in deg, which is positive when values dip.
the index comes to 1.20 deg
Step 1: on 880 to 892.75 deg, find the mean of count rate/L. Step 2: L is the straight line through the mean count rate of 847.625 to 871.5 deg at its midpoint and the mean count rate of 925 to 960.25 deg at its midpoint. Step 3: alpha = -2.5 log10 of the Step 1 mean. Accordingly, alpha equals 0.277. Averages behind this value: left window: 24.8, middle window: 19.4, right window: 25.5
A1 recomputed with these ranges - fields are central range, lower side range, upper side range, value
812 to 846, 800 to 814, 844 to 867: 7.3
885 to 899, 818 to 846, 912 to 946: 3.2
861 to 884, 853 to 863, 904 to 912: 0.2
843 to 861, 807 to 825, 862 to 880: -4.3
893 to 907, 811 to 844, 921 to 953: 5.3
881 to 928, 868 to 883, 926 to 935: 9.6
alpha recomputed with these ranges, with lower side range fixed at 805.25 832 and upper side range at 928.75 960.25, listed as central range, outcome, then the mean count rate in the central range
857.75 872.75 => -0.19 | 23.7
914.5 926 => 0.04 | 23.2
